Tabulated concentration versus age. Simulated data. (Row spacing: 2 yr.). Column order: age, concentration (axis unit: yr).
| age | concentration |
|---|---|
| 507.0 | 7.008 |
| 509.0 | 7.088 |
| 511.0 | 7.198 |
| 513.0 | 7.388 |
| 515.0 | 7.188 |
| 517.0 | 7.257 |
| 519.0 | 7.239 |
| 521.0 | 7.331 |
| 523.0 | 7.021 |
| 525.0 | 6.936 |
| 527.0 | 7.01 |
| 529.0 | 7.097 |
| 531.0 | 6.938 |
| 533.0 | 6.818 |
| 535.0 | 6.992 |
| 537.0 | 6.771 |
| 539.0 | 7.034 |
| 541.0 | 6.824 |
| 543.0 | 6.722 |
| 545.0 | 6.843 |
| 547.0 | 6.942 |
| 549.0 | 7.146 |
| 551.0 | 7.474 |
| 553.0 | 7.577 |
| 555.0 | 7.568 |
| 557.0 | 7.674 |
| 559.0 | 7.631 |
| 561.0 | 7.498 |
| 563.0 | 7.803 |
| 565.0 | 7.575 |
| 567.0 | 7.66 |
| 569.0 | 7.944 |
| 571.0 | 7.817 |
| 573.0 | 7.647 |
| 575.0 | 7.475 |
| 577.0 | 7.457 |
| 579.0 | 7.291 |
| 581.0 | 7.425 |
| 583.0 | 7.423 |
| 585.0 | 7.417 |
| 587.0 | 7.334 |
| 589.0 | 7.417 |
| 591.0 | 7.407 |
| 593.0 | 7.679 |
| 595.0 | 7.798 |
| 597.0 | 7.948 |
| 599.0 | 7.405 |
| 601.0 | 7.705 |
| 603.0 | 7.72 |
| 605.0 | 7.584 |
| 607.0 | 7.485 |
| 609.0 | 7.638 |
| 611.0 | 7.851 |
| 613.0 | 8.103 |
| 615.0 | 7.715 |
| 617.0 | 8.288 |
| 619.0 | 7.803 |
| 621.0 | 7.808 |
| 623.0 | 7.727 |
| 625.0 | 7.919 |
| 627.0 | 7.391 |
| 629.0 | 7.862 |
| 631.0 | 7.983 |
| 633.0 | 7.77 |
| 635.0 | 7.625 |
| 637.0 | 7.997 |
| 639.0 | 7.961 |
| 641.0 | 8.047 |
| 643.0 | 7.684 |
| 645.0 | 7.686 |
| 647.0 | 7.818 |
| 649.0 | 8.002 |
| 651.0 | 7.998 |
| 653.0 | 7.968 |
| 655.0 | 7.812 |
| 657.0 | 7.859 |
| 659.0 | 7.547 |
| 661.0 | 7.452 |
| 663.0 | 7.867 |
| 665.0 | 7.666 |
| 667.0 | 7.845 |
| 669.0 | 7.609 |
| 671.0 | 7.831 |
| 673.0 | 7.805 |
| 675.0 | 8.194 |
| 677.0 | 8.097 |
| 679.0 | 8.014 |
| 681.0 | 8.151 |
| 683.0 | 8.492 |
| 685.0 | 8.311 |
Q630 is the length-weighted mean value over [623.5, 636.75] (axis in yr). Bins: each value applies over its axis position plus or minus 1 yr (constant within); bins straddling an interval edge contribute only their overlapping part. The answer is 7.77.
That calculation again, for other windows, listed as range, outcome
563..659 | 7.72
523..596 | 7.33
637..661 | 7.84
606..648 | 7.82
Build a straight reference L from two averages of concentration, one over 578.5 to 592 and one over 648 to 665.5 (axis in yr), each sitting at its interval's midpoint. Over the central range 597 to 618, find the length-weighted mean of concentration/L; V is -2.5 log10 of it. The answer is -0.03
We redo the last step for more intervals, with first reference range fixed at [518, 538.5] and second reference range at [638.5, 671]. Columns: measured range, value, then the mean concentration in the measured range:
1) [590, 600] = -0.03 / 7.65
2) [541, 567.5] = -0.03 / 7.37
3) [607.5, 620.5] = -0.05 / 7.88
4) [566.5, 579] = -0.05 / 7.64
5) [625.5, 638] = -0.02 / 7.78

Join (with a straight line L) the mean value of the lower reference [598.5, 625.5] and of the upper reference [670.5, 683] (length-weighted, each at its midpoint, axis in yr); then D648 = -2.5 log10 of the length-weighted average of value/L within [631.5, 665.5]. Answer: 0.017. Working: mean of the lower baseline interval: 7.77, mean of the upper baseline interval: 8.06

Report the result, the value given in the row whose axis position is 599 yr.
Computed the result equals 7.405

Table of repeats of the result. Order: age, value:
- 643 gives 7.684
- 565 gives 7.575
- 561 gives 7.498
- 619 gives 7.803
